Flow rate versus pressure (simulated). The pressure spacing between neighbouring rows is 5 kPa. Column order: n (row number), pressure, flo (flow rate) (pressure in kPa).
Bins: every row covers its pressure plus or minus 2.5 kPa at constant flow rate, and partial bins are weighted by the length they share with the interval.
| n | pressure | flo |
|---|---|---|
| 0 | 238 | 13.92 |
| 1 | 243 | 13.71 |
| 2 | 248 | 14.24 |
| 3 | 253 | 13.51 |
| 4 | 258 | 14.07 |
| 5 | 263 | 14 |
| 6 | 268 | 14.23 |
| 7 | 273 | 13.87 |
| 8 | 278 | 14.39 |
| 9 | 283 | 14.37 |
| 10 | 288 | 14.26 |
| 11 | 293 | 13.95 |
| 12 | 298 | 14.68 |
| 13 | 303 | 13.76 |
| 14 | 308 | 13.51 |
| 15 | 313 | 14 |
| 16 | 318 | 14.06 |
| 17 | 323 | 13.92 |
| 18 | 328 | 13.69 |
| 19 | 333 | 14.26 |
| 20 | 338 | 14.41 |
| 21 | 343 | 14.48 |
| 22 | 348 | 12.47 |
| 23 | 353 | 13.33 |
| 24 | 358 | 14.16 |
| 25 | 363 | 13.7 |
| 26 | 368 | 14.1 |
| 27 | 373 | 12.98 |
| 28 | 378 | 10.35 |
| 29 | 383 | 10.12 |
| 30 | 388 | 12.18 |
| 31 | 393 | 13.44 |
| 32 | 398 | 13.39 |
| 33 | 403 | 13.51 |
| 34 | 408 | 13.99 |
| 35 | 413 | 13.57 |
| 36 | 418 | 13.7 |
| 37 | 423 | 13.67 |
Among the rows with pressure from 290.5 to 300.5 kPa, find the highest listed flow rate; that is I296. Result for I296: 14.68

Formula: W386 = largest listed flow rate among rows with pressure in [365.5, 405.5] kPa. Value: 14.1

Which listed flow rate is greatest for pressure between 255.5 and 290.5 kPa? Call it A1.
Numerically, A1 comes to 14.39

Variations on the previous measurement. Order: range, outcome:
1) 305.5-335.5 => 14.26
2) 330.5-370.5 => 14.48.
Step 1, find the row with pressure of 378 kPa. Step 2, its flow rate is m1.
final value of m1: 10.35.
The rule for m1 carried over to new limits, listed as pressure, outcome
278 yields 14.39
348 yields 12.47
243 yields 13.71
